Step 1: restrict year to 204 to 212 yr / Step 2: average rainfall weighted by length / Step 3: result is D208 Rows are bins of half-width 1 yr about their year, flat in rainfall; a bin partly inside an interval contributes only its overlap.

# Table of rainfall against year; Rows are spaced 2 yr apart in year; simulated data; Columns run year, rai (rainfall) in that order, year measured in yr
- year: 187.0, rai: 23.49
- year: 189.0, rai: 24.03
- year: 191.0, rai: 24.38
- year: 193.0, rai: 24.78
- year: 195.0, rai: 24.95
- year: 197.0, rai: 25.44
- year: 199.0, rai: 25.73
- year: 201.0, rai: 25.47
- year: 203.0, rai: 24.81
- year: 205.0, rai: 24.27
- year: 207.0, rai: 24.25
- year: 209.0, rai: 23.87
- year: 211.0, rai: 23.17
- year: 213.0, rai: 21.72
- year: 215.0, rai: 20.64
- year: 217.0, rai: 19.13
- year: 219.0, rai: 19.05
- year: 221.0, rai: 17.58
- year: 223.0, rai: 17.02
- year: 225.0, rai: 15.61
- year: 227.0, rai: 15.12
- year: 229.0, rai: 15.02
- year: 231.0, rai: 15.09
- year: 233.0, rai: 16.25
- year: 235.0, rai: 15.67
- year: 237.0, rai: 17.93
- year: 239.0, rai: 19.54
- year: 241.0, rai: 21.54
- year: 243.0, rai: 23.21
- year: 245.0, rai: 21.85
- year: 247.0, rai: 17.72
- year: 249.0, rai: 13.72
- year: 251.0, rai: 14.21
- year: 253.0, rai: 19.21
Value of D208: 23.9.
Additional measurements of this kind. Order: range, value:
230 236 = 15.7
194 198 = 25.2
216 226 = 17.7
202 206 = 24.5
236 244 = 20.6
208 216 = 22.4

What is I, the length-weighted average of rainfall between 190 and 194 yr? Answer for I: 24.6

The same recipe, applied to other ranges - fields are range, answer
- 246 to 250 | 15.7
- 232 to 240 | 17.3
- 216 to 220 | 19.1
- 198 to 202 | 25.6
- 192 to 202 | 25.3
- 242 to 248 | 20.9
